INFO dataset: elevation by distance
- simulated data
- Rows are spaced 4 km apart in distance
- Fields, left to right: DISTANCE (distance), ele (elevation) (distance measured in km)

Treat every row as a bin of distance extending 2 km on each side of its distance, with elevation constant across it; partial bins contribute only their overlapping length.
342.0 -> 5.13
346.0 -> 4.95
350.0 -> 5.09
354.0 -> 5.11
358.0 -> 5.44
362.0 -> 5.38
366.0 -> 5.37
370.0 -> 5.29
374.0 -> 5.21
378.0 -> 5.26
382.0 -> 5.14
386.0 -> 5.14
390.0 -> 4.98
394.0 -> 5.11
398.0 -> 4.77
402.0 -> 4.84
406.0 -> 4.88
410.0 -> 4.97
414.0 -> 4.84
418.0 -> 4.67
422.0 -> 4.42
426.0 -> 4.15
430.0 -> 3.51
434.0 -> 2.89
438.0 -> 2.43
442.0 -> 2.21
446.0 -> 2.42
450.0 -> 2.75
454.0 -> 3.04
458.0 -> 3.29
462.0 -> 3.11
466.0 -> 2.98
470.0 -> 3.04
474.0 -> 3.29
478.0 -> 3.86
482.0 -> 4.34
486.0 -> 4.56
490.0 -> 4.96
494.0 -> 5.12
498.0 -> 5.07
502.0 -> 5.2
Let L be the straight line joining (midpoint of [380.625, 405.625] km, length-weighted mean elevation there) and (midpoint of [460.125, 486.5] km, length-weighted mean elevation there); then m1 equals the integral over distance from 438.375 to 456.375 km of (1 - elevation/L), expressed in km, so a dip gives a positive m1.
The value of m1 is 6.28 km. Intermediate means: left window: 4.99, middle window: 2.6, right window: 3.54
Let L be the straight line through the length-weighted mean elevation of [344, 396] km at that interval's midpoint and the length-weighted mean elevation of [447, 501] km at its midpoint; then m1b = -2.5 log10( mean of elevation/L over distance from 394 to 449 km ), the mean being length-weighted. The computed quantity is 0.15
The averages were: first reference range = 5.19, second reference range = 3.8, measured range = 3.94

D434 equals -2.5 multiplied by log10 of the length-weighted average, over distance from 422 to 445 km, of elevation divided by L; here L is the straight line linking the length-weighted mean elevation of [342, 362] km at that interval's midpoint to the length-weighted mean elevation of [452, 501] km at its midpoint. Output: 0.36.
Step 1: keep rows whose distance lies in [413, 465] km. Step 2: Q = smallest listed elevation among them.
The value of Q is 2.21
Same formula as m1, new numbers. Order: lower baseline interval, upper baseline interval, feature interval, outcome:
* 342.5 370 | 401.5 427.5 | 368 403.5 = -1.0 km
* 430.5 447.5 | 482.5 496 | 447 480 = 4.6 km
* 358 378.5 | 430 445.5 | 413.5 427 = -4.9 km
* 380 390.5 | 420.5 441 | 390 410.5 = -1.8 km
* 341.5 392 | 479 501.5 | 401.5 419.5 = 0.7 km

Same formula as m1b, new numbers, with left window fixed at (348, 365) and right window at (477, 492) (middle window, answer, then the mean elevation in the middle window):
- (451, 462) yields 0.43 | 3.12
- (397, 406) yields 0.03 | 4.83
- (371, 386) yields -0.02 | 5.2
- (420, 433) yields 0.22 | 3.94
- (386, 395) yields 0.00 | 5.06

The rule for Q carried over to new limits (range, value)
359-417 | 4.77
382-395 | 4.98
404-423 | 4.42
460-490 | 2.98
